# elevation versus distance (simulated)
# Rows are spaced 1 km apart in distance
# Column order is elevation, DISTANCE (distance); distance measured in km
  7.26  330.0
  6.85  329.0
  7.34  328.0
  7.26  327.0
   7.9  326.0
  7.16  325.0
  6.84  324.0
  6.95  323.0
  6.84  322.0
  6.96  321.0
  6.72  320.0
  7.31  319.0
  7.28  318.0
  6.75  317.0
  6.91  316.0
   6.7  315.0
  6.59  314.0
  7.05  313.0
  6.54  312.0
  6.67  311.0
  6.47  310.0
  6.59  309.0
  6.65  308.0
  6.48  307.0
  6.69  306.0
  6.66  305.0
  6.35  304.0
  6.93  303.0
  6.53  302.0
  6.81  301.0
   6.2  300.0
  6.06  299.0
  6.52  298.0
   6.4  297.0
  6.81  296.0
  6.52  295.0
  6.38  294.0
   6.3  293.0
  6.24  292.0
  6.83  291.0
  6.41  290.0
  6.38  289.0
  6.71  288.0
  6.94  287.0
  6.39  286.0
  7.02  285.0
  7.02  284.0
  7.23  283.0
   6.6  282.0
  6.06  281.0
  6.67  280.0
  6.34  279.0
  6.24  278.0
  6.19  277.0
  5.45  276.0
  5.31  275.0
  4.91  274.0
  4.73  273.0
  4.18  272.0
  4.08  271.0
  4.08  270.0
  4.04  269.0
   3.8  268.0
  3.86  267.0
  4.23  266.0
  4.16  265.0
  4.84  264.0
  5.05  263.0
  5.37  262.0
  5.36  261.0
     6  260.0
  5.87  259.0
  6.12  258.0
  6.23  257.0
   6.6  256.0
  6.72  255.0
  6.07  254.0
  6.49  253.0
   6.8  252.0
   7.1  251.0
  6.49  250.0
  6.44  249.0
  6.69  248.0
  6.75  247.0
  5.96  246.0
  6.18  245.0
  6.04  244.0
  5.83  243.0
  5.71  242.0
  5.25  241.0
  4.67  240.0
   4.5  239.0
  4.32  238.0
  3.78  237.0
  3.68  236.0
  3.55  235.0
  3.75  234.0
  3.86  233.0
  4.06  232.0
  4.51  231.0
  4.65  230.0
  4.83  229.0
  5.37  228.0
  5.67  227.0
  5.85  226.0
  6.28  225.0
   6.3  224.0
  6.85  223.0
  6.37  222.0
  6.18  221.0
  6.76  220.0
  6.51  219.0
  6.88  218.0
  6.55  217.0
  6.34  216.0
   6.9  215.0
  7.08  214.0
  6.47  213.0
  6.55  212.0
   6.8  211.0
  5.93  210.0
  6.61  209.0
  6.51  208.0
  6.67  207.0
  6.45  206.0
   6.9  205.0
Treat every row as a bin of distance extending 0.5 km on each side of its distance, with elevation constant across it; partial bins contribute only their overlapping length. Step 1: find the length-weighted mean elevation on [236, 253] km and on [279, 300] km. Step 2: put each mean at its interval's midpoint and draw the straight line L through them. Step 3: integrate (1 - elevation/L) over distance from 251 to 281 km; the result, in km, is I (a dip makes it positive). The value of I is 3.46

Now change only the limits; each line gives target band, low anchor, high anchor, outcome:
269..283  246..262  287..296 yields 2.1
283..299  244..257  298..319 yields 0.0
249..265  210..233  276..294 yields 0.7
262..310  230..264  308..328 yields 2.8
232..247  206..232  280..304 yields 3.5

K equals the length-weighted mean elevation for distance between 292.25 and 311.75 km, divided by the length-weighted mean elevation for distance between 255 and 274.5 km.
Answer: 1.31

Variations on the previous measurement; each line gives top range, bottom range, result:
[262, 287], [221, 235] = 1.03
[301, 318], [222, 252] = 1.24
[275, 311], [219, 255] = 1.17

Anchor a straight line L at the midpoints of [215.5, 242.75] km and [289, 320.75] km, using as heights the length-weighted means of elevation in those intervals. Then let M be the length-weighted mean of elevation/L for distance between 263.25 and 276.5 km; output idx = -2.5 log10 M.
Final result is 0.328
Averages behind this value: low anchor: 5.3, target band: 4.45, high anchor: 6.62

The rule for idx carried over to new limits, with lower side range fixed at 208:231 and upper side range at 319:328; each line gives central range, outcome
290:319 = 0.053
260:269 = 0.385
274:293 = 0.061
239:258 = 0.052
